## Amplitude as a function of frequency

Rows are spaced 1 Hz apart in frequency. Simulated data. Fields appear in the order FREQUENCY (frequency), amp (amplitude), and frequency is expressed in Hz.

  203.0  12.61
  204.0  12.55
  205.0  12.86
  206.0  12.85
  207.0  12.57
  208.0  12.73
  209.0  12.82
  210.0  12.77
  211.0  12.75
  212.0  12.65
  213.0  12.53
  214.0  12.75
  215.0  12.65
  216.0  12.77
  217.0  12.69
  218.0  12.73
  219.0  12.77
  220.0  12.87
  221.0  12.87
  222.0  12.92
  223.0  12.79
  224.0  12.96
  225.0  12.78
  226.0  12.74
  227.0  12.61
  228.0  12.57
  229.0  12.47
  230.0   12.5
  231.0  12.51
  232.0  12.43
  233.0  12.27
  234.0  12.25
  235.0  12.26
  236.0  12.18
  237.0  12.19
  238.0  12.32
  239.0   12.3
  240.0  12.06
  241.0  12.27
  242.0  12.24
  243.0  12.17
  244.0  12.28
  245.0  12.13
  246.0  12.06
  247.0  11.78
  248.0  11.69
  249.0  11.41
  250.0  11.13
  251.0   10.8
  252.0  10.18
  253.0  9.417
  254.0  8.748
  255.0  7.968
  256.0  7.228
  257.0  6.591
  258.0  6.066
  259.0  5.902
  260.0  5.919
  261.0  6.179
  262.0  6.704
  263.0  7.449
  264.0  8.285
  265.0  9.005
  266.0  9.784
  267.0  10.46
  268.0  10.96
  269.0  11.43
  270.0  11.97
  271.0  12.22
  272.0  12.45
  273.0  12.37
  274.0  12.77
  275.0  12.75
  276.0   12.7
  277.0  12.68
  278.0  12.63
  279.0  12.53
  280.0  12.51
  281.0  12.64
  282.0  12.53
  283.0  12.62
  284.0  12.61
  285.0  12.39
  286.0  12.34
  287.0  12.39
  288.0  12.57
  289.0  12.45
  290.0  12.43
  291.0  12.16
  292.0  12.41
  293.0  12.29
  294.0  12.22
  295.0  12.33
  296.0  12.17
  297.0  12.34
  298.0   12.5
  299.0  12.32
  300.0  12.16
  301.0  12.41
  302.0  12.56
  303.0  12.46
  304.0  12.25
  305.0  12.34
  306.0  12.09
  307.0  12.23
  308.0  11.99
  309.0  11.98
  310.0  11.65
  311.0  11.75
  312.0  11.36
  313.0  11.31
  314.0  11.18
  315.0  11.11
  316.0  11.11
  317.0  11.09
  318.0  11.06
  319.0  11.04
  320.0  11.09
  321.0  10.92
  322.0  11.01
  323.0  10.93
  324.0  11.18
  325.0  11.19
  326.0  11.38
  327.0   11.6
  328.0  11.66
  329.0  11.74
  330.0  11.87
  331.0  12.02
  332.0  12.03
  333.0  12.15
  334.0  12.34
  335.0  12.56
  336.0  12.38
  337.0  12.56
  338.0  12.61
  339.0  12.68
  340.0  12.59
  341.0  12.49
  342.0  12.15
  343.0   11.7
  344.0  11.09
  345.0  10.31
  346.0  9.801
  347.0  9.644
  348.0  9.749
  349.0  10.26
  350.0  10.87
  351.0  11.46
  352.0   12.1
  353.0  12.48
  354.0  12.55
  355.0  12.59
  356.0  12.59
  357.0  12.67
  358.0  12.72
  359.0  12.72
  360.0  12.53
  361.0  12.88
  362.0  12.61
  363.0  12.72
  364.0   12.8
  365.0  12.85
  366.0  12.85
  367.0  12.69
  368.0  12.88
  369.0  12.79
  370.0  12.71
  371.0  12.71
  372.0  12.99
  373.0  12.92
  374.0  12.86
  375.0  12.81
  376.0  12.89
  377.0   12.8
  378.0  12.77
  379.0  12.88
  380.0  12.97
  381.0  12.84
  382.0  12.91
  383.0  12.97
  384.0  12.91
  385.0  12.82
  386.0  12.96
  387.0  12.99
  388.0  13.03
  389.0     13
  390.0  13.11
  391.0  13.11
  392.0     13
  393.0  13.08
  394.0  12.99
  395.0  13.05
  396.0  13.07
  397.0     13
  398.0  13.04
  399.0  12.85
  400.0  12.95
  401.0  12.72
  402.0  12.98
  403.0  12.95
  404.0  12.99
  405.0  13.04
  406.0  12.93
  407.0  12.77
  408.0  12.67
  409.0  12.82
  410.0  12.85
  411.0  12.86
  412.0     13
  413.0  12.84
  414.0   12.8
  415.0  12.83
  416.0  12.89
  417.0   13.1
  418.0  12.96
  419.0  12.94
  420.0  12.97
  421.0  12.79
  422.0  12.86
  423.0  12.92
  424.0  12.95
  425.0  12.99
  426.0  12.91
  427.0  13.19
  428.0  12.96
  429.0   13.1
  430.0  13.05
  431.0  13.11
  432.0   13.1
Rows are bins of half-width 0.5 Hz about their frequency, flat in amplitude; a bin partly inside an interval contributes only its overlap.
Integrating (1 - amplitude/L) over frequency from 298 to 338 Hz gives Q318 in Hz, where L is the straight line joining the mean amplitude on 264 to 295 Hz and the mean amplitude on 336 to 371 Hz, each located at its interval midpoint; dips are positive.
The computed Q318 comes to 1.02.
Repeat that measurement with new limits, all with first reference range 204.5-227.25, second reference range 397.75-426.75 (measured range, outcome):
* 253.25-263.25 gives 4.6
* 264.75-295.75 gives 1.6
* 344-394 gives 1.7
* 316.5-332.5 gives 1.8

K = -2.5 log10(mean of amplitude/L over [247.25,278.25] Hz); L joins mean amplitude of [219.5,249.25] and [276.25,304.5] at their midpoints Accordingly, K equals 0.249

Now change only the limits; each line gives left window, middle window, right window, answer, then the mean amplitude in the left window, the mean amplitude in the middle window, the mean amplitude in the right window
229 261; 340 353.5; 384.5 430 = 0.09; 10.7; 11.1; 12.9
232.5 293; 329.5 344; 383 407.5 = -0.01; 11.1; 12.3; 13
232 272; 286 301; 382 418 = -0.12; 10.3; 12.3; 12.9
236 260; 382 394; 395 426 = -0.04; 10.4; 13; 12.9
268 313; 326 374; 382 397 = 0.05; 12.3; 12.1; 13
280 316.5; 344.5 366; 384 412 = 0.07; 12.2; 11.9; 12.9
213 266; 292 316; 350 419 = -0.02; 11.1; 12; 12.8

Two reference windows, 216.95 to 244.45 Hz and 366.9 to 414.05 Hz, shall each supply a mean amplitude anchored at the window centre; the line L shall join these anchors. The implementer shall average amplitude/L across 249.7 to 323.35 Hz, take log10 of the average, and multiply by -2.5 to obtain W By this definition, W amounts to 0.14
